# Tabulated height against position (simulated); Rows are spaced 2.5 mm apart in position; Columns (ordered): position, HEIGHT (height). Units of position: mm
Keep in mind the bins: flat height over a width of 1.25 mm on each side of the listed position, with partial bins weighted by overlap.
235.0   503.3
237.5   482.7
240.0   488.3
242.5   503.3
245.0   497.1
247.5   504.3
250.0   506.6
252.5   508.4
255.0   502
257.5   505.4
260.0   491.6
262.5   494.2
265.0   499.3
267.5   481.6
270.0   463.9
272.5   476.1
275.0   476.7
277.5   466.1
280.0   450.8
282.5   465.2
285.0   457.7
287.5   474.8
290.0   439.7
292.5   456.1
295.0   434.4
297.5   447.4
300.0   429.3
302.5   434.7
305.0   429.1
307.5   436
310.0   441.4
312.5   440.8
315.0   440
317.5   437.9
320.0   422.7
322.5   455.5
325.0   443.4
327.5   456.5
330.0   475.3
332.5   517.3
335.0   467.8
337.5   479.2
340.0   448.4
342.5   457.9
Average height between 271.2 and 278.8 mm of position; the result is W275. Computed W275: 473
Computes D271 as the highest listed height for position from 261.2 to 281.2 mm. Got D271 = 499.3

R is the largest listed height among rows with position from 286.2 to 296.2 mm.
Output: 474.8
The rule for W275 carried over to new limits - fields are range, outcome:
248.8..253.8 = 507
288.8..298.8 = 444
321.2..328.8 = 452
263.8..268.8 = 490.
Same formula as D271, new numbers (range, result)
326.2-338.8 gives 517.3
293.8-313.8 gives 447.4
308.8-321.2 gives 441.4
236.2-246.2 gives 503.3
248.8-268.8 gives 508.4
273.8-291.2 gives 476.7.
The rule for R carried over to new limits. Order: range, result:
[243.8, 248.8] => 504.3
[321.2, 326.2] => 455.5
